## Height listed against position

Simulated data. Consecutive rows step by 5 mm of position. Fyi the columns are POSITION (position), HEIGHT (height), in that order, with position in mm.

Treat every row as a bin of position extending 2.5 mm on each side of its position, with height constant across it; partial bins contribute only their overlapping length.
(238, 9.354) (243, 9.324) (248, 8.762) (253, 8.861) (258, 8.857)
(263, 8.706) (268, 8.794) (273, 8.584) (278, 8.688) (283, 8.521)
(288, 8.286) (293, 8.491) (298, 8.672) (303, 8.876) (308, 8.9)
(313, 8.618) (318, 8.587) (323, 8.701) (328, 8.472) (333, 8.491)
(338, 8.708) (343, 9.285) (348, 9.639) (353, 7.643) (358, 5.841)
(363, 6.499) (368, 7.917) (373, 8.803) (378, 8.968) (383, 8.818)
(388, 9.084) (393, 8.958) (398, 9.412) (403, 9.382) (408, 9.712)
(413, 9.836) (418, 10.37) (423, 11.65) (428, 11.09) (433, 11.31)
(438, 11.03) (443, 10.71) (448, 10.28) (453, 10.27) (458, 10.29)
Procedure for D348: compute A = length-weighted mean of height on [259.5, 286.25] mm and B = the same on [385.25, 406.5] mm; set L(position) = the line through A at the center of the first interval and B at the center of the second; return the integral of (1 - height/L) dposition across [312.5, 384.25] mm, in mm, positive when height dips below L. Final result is 5.5 mm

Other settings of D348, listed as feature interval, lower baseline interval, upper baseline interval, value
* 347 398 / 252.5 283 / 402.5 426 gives 8.3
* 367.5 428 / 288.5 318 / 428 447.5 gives 4.5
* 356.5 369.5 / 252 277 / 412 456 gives 4.2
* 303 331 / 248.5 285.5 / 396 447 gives 1.8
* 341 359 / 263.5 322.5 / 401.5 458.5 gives 2.2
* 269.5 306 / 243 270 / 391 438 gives 2.1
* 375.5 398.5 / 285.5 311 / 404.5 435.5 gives 2.4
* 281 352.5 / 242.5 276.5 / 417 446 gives 6.3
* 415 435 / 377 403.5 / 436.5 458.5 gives -2.2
